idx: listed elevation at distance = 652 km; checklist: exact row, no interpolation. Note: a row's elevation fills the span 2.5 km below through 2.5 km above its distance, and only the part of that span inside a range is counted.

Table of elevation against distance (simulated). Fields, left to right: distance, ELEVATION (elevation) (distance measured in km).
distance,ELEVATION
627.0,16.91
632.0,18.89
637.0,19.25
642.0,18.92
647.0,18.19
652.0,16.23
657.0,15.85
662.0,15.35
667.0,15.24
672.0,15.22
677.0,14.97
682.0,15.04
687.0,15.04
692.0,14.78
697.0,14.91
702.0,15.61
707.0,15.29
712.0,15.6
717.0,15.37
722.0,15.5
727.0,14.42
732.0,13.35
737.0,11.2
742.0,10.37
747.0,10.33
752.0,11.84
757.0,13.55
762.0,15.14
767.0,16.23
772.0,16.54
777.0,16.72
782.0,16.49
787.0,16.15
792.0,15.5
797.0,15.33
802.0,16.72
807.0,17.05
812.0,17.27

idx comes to 16.23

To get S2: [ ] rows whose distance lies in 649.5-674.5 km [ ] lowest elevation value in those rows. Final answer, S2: 15.22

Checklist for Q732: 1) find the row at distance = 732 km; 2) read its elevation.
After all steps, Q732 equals 13.35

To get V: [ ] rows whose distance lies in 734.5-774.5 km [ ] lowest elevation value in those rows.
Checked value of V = 10.33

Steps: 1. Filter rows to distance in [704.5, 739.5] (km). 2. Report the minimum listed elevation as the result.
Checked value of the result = 11.2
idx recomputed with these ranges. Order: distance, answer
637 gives 19.25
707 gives 15.29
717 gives 15.37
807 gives 17.05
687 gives 15.04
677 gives 14.97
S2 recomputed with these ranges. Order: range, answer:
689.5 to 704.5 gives 14.78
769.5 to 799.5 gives 15.33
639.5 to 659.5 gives 15.85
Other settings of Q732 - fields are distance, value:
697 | 14.91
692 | 14.78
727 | 14.42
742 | 10.37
